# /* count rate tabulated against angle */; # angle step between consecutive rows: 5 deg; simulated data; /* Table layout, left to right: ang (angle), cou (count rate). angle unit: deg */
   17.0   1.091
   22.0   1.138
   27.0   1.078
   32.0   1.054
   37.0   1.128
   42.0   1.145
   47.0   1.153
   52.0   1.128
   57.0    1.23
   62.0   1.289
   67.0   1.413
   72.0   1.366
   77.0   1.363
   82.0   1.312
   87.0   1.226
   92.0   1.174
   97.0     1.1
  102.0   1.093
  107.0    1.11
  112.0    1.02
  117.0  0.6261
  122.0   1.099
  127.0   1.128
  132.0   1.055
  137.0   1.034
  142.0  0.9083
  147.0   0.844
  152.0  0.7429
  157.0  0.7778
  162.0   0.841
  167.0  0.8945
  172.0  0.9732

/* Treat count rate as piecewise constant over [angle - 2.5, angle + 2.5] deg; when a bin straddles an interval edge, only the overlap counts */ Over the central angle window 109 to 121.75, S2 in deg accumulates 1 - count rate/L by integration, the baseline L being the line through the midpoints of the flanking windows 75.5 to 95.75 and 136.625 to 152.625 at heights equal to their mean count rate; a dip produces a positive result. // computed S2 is 2.2 deg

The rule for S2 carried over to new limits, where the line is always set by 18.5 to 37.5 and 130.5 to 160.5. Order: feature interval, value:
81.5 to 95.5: -3.23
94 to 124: -1.79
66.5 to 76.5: -3.54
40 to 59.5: -1.98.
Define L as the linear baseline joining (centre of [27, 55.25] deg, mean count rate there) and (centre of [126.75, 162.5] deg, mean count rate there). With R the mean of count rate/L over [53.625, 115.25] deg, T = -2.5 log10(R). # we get -0.177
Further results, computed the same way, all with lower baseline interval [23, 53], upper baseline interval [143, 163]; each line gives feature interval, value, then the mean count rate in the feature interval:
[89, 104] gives -0.18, 1.13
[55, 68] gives -0.23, 1.3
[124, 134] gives -0.25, 1.09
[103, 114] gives -0.16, 1.07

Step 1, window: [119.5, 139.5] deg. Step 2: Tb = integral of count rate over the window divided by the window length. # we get 1.08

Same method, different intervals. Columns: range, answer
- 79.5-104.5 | 1.18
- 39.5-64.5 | 1.19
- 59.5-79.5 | 1.36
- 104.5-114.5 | 1.06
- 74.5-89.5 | 1.3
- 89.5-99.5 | 1.14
